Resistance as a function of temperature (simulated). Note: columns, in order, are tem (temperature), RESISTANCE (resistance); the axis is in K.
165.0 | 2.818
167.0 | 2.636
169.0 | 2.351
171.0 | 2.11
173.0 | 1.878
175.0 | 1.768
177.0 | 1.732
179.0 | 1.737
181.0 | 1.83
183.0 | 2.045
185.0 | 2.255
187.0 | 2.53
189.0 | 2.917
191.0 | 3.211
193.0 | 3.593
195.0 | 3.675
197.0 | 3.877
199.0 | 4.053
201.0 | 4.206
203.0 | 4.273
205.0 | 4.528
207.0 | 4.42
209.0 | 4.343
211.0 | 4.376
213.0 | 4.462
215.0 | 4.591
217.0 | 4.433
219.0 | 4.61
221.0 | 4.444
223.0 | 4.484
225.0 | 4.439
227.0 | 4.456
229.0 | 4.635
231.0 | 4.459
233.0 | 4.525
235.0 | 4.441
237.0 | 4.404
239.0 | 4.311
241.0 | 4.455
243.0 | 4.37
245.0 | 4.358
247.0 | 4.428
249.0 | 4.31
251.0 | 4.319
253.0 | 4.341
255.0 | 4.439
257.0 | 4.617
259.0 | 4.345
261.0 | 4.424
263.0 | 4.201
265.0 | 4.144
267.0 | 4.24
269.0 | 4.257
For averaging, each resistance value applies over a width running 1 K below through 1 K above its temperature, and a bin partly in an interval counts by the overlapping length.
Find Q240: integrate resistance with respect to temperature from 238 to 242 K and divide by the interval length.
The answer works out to 4.38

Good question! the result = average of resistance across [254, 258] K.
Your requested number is 4.53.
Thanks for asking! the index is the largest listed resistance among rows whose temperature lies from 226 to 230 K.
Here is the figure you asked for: 4.635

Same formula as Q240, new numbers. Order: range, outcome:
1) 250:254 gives 4.33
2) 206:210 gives 4.38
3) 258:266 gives 4.28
